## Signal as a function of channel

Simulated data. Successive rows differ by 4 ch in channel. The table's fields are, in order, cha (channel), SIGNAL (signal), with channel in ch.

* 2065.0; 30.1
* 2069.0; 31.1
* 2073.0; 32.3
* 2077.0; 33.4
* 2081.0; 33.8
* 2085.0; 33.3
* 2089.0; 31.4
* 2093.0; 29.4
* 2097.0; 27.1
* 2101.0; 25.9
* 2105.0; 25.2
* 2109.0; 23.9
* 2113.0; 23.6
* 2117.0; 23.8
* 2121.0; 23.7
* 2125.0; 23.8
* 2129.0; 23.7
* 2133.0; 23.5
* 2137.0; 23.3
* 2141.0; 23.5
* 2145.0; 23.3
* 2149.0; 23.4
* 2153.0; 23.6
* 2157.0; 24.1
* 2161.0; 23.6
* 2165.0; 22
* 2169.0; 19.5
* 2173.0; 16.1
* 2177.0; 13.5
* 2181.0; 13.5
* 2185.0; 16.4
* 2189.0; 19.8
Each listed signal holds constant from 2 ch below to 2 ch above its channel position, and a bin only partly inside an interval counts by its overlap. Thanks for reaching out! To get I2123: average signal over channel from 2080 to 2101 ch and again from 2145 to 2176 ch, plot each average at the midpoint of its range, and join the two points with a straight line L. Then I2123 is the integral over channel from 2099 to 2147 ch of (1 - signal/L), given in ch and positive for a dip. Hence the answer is 4.2 ch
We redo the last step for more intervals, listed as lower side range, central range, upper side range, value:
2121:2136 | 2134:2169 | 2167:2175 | -4.7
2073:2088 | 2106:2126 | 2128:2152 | 2.6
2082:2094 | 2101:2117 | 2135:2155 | 2.4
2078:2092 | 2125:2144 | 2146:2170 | 1.8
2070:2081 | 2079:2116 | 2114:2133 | 0.9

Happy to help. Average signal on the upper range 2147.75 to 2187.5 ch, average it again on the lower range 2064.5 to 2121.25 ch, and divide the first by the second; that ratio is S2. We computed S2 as 0.7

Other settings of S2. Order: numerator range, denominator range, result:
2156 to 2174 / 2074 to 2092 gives 0.65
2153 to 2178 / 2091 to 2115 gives 0.79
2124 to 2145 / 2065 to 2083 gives 0.73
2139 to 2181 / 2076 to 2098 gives 0.66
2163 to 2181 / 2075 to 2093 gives 0.53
